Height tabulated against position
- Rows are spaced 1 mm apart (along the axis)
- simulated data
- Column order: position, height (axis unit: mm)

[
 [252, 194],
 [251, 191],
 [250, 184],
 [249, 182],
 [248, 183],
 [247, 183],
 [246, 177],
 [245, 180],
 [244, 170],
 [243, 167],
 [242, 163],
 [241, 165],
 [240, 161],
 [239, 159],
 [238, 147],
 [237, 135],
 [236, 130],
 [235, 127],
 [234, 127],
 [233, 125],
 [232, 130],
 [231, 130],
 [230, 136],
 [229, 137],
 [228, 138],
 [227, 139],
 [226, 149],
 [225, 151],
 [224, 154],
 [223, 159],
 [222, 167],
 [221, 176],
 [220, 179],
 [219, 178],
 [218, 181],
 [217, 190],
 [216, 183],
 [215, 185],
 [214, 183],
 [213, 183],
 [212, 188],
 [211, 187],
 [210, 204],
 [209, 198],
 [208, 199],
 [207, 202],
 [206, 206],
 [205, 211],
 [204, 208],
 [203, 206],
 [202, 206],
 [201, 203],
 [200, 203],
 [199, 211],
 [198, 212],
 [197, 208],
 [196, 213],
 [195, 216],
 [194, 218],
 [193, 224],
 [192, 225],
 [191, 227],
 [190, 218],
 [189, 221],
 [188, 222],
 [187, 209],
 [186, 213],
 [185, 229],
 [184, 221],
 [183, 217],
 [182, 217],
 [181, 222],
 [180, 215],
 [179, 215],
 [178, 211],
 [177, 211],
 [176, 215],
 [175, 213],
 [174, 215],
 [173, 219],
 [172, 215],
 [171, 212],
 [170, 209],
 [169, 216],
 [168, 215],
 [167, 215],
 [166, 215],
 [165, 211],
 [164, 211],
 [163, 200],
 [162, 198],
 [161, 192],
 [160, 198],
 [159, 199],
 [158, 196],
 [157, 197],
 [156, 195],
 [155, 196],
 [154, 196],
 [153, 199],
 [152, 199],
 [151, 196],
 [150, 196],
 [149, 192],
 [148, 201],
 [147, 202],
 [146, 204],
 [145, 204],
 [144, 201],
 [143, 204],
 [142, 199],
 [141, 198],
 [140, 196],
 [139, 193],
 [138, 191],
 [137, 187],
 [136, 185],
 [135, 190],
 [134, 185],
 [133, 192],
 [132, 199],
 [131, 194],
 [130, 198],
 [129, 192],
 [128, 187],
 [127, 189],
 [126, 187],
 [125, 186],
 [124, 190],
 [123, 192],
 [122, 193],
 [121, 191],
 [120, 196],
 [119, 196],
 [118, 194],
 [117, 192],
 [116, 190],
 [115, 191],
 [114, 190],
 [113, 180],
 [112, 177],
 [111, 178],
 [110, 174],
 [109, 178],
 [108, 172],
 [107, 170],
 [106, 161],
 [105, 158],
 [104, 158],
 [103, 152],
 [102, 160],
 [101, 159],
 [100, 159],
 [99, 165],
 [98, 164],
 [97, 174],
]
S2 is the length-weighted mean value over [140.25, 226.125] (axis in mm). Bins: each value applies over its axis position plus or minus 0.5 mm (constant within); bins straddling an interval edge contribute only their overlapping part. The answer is 202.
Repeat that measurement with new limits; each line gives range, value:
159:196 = 214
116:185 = 201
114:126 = 192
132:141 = 191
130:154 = 196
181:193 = 220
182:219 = 206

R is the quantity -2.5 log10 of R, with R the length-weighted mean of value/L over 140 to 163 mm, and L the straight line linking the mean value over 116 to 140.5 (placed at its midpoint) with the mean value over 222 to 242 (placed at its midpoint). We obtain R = -0.101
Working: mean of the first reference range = 191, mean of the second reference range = 143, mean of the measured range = 198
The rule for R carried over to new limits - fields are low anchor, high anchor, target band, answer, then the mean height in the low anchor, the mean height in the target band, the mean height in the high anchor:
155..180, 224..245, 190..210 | -0.18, 208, 210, 145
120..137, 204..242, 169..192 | -0.22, 191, 217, 165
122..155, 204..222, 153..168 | -0.05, 194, 202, 190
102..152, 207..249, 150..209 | -0.19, 188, 210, 164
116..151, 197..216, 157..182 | -0.07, 194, 210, 200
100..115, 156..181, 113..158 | -0.04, 169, 194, 209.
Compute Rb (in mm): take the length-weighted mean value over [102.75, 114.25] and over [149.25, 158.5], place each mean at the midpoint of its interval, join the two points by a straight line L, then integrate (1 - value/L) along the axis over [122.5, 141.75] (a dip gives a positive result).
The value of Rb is -0.7 mm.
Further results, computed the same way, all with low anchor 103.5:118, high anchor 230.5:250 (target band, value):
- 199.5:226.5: -4.5 mm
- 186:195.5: -3.2 mm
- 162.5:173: -2.8 mm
